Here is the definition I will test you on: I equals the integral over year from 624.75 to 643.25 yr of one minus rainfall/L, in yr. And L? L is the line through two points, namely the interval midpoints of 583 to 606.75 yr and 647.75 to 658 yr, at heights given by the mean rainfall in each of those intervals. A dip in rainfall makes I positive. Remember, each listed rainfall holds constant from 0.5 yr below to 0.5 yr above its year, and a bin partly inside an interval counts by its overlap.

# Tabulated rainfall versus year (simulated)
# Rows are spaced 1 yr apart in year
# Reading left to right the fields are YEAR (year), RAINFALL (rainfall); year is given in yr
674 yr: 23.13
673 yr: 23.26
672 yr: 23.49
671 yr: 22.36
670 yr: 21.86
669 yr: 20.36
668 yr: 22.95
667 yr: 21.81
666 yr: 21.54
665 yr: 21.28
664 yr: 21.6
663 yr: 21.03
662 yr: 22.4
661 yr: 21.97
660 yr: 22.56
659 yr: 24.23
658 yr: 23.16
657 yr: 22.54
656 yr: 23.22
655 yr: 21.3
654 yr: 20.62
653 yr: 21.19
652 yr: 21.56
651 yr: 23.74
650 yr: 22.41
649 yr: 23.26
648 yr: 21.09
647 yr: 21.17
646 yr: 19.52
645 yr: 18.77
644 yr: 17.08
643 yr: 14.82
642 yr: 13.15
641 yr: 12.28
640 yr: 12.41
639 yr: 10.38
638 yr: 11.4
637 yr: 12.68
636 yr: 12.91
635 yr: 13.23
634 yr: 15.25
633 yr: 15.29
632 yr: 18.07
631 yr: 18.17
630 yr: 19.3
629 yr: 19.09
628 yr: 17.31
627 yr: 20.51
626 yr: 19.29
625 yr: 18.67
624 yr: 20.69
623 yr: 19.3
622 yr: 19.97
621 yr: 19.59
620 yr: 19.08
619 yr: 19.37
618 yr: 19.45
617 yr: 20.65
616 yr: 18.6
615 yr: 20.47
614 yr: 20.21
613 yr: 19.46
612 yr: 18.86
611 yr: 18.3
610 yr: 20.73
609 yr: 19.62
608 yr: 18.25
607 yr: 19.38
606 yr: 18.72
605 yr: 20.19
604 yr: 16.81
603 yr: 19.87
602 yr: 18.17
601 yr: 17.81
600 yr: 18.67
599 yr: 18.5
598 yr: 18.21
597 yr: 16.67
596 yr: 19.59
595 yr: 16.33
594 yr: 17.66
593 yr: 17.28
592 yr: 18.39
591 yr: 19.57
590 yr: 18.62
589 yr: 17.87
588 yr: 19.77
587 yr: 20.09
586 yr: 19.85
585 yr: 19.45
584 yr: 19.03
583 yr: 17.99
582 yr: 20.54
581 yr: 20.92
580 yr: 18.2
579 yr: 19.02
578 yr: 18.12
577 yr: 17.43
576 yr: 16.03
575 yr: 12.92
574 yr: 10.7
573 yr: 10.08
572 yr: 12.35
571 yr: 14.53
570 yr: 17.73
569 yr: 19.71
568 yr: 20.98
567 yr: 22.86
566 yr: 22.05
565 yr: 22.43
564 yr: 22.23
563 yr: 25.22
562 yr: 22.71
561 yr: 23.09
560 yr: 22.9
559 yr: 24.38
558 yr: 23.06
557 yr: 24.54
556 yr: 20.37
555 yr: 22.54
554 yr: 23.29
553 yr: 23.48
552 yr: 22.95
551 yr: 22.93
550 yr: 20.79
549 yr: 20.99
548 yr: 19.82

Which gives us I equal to 4.85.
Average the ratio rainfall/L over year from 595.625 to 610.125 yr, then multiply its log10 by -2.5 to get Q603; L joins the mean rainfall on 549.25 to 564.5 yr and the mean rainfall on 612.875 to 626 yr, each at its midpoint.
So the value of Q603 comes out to 0.101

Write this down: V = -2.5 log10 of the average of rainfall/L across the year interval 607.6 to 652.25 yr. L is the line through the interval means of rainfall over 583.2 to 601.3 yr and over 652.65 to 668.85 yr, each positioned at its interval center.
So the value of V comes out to 0.13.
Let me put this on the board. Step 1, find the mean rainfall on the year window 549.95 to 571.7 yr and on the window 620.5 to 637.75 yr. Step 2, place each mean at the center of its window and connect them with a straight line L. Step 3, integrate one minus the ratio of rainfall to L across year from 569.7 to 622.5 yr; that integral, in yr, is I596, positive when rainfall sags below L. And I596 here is 3.6 yr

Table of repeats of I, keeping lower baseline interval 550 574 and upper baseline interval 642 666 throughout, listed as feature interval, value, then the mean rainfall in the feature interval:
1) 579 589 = 0.74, 19.4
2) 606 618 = 0.90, 19.5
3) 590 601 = 1.52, 18.1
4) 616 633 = 1.56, 19.1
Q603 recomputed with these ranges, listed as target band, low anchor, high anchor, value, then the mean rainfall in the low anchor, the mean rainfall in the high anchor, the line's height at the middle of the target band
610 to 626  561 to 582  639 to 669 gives 0.00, 18.5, 20.3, 19.5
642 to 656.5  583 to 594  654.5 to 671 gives 0.06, 18.9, 22.1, 21.5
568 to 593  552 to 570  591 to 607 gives 0.16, 22.6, 18.3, 20.4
